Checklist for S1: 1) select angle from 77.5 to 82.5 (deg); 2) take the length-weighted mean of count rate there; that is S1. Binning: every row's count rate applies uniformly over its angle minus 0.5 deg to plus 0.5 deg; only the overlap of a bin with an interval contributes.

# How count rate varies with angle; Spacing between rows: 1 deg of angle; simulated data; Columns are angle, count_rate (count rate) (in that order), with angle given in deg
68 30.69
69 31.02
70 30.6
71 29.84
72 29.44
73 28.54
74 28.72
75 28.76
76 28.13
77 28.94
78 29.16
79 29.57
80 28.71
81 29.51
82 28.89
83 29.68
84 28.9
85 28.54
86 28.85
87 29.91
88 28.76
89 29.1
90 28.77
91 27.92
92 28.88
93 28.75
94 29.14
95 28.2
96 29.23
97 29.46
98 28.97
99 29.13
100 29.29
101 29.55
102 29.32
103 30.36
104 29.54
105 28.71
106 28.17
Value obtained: 29.2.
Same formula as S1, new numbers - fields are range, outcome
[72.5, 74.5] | 28.6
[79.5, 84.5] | 29.1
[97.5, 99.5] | 29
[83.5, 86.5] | 28.8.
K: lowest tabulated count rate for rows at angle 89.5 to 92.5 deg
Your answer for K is 27.92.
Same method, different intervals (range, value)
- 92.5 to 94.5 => 28.75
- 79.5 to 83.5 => 28.71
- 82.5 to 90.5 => 28.54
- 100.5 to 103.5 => 29.32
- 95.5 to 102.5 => 28.97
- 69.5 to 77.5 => 28.13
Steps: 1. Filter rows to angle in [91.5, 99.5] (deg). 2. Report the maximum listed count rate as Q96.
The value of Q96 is 29.46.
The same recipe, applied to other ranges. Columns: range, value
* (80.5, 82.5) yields 29.51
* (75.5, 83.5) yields 29.68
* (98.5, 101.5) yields 29.55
